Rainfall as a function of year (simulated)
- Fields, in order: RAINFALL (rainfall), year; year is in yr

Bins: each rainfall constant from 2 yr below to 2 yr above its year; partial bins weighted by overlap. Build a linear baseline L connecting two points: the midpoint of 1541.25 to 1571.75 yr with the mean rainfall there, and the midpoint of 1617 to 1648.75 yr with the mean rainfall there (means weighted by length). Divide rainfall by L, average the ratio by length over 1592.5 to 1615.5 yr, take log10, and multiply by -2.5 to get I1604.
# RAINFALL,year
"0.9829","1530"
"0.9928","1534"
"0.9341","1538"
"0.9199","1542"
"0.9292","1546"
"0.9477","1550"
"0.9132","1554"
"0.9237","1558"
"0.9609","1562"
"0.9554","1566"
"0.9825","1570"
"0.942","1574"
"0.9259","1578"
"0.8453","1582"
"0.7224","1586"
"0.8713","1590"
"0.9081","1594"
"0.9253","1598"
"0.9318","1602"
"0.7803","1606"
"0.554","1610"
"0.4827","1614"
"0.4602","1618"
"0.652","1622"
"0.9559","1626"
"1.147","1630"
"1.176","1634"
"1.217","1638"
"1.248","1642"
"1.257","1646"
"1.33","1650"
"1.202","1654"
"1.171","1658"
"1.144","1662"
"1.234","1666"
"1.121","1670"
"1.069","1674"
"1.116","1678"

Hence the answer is 0.29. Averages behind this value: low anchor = 0.942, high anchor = 1.04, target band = 0.767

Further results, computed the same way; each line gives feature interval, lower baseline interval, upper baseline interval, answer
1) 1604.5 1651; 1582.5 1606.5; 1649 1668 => 0.14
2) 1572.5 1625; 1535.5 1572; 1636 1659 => 0.36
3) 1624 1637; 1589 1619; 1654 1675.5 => -0.19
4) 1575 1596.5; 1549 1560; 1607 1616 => -0.20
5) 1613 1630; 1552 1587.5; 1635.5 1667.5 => 0.50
